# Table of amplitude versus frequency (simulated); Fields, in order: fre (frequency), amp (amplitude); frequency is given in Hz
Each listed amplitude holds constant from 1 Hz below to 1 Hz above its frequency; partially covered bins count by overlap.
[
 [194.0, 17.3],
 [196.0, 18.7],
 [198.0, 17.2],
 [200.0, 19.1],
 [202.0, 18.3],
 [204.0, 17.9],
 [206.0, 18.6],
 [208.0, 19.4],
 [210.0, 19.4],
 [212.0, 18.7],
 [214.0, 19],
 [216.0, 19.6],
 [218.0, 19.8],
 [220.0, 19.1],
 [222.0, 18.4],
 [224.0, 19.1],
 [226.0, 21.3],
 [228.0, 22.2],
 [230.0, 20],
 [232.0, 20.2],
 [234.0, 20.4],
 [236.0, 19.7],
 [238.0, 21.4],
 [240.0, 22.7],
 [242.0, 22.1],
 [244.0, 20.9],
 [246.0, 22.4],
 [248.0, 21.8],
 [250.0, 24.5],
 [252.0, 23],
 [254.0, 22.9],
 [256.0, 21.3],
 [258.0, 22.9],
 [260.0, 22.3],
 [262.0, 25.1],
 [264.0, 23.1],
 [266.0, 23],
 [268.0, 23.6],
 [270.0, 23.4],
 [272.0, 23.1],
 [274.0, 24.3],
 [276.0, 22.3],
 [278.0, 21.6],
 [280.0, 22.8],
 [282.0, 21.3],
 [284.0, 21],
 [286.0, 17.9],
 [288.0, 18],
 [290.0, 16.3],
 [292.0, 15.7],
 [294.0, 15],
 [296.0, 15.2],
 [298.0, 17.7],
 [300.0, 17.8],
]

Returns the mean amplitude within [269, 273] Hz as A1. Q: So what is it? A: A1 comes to 23.2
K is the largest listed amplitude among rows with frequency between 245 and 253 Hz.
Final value 24.5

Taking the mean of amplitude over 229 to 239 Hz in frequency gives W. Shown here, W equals 20.3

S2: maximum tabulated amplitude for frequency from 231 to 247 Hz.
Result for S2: 22.7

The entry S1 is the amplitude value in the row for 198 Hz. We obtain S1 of 17.2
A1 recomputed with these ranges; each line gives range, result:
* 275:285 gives 21.8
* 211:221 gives 19.2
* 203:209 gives 18.6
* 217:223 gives 19.1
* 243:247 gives 21.6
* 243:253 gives 22.5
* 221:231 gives 20.2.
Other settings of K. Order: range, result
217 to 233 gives 22.2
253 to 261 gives 22.9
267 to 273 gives 23.6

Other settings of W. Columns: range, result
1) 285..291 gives 17.4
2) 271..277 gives 23.2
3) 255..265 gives 22.9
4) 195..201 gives 18.3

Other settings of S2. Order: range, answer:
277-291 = 22.8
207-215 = 19.4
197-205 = 19.1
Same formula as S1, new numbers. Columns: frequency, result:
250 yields 24.5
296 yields 15.2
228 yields 22.2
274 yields 24.3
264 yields 23.1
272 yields 23.1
